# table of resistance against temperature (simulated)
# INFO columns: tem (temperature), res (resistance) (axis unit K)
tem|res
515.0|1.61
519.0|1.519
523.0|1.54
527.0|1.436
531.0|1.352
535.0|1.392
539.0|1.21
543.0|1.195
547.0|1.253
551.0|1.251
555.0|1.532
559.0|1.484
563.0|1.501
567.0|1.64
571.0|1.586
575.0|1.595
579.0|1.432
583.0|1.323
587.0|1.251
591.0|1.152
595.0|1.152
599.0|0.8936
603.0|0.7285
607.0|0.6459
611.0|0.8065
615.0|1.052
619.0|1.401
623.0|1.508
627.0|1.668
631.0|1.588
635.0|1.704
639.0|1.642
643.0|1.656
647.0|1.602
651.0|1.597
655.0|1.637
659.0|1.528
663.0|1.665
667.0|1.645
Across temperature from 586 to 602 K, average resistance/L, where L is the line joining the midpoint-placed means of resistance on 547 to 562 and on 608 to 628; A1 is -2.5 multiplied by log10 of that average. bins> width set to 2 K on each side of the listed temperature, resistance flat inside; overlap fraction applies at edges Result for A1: 0.20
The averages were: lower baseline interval 1.41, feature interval 1.08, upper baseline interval 1.24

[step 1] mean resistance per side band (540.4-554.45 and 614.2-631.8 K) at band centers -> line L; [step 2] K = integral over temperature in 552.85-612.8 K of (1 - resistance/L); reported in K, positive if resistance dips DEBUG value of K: 4.2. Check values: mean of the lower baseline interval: 1.26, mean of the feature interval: 1.25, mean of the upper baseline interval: 1.46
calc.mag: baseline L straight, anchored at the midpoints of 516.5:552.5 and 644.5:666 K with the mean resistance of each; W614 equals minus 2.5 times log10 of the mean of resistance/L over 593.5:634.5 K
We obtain 0.29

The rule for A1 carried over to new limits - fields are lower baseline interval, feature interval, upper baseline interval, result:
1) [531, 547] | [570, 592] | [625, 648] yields 0.030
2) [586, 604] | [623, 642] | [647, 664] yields -0.179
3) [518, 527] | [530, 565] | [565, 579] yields 0.146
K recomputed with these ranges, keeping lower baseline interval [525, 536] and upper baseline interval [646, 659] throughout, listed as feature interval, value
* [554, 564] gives -0.4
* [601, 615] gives 6.9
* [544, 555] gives 1.0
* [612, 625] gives 2.2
